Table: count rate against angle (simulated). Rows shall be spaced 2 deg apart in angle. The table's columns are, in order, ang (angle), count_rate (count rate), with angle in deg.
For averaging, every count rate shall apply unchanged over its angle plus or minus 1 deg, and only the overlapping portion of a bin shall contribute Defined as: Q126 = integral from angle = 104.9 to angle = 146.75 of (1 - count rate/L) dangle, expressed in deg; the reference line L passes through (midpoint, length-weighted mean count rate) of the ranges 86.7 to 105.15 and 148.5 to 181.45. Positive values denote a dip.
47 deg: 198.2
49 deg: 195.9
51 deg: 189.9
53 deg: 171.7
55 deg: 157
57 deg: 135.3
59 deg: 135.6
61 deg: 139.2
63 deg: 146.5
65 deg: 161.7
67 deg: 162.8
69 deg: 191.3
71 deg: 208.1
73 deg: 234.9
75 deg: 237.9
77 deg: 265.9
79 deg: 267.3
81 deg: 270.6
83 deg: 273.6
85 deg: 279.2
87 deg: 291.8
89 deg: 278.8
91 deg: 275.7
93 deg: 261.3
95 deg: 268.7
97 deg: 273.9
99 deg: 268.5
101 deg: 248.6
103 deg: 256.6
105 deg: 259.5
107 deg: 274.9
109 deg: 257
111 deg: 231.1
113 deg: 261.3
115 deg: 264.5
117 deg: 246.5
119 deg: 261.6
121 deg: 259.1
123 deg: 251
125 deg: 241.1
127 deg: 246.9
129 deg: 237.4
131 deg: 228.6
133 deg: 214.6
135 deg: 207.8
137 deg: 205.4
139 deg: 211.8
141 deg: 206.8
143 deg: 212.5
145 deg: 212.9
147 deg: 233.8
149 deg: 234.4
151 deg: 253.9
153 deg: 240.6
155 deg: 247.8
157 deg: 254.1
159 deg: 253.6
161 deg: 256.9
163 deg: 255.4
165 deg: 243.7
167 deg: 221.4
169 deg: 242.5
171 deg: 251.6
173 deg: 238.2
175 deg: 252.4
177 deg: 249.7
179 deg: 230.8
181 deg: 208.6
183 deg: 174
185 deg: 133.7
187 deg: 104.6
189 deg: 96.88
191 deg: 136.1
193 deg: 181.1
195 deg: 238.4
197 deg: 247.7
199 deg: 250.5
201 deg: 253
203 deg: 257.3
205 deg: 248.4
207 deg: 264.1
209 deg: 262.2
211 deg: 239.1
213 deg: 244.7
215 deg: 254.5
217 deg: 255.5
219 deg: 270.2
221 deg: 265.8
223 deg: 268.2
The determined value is 3.3 deg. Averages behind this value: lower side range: 268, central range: 237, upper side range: 244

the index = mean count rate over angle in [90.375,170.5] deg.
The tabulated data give 244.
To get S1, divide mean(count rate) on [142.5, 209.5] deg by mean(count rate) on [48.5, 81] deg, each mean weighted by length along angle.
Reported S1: 1.18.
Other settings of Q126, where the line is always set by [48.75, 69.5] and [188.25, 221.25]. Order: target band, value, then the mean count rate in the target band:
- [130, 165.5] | -4.6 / 232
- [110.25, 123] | -4.4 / 254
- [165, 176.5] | -1.3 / 242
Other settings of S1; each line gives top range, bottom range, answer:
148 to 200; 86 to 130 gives 0.84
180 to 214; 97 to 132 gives 0.82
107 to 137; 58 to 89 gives 1.11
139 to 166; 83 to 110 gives 0.88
